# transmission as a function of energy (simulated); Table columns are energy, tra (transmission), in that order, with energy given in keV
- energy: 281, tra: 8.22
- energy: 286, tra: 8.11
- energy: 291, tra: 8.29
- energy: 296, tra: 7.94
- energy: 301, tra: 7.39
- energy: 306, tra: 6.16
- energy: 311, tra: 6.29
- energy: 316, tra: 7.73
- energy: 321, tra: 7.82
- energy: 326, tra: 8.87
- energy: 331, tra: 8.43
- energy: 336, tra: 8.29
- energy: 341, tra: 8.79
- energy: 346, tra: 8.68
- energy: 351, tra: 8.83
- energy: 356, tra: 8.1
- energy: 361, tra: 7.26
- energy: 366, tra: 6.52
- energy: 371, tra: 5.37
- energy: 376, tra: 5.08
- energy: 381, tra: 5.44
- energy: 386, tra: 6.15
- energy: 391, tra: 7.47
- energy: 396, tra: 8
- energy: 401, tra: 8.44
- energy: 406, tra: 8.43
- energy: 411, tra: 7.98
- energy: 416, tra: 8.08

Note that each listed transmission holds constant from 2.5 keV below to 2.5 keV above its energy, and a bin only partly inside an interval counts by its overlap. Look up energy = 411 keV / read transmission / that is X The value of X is 7.98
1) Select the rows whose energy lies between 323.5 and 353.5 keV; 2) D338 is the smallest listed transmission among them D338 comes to 8.29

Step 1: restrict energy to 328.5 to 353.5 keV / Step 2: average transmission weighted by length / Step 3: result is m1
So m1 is 8.6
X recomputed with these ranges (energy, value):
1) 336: 8.29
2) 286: 8.11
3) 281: 8.22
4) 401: 8.44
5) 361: 7.26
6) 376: 5.08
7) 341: 8.79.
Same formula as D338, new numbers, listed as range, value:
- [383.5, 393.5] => 6.15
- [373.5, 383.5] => 5.08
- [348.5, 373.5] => 5.37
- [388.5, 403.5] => 7.47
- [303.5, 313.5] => 6.16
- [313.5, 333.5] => 7.73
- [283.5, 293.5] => 8.11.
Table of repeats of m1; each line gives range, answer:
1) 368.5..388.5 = 5.51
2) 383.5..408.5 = 7.7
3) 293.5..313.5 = 6.95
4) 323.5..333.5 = 8.65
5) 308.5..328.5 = 7.68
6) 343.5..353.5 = 8.75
